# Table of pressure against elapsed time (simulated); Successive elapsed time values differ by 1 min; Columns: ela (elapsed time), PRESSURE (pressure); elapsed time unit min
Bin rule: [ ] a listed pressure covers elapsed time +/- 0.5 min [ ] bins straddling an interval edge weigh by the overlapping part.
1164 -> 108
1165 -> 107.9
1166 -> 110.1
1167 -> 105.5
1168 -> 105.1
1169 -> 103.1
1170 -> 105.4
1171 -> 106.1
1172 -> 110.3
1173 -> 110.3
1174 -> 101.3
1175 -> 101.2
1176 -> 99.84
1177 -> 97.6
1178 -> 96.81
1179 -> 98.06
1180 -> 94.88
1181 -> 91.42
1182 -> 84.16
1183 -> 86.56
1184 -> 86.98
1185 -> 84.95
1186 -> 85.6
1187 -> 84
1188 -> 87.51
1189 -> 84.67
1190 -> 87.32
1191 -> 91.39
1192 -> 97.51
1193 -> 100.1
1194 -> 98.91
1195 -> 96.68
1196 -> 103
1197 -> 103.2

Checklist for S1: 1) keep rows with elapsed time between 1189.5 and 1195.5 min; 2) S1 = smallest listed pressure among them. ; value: 87.32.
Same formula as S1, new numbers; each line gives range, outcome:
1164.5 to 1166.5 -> 107.9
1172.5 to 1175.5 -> 101.2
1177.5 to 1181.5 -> 91.42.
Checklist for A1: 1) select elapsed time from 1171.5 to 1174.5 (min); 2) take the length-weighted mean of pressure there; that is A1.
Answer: 107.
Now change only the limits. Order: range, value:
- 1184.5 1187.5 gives 84.9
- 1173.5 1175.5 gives 101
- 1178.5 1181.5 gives 94.8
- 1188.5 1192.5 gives 90.2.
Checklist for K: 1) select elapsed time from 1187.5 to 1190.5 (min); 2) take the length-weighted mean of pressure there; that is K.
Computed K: 86.5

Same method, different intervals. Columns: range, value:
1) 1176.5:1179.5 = 97.5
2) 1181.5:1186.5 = 85.7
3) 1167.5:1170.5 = 105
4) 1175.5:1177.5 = 98.7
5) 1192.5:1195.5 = 98.6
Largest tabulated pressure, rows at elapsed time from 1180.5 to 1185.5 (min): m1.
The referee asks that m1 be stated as 91.42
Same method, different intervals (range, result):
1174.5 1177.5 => 101.2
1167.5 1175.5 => 110.3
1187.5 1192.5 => 97.51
